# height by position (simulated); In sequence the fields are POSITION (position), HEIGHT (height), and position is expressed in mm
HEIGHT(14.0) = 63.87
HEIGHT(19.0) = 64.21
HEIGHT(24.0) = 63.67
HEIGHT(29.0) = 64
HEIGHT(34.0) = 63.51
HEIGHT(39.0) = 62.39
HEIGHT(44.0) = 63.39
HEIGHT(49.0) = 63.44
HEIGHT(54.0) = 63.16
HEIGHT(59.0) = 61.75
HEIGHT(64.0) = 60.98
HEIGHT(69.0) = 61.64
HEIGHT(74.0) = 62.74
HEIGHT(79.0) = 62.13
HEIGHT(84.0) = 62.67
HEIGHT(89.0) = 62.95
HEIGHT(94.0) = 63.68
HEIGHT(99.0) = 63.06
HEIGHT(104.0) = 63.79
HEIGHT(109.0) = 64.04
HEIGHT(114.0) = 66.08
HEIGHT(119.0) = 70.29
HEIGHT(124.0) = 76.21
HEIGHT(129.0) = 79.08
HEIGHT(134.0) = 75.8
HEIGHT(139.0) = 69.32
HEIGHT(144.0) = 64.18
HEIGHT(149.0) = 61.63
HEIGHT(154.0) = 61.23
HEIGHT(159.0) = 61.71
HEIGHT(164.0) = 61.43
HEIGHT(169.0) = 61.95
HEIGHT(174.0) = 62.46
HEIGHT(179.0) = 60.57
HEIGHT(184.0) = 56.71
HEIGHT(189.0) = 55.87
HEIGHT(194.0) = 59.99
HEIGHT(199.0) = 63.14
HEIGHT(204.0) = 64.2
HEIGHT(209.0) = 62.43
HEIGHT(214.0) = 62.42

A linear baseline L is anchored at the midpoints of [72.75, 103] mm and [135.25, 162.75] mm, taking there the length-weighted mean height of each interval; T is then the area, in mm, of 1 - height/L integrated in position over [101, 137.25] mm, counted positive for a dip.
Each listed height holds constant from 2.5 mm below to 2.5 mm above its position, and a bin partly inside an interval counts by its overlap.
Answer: -4.1 mm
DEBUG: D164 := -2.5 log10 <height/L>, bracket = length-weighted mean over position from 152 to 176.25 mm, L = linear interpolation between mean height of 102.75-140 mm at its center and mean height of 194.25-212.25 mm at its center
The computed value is 0.08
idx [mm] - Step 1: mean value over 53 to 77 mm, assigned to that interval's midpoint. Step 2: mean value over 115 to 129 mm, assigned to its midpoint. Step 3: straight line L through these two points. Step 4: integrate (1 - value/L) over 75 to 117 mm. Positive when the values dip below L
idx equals 2.8 mm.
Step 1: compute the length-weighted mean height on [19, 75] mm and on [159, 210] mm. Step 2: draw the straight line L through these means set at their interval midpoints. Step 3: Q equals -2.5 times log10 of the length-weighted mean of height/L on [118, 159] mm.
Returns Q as -0.13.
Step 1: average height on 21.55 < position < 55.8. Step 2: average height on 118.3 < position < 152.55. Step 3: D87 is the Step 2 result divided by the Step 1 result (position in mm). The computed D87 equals 1.12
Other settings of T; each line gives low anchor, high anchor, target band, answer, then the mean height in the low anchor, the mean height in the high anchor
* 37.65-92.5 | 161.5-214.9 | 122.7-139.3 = -3.80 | 62.5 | 61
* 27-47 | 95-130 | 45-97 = 2.37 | 63.3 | 68.3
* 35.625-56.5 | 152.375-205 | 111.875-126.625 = -2.21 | 63.1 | 60.7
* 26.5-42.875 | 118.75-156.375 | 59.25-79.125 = 1.10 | 63.3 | 69.7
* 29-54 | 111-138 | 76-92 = 1.33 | 63.3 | 73.1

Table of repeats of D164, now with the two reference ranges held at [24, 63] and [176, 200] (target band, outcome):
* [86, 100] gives -0.027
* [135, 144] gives -0.144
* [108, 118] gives -0.083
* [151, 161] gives -0.027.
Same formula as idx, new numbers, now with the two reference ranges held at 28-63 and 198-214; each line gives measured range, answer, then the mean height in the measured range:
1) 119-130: -2.22 mm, 75.8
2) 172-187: 0.81 mm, 59.7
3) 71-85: 0.12 mm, 62.5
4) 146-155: 0.21 mm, 61.6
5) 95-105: -0.06 mm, 63.4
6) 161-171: 0.22 mm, 61.7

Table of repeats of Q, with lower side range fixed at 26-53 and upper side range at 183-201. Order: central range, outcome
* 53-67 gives 0.02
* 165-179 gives -0.04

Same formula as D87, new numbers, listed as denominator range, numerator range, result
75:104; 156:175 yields 0.98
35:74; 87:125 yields 1.06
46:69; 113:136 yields 1.19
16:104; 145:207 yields 0.97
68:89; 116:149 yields 1.15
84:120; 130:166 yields 1.02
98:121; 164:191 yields 0.91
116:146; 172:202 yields 0.82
